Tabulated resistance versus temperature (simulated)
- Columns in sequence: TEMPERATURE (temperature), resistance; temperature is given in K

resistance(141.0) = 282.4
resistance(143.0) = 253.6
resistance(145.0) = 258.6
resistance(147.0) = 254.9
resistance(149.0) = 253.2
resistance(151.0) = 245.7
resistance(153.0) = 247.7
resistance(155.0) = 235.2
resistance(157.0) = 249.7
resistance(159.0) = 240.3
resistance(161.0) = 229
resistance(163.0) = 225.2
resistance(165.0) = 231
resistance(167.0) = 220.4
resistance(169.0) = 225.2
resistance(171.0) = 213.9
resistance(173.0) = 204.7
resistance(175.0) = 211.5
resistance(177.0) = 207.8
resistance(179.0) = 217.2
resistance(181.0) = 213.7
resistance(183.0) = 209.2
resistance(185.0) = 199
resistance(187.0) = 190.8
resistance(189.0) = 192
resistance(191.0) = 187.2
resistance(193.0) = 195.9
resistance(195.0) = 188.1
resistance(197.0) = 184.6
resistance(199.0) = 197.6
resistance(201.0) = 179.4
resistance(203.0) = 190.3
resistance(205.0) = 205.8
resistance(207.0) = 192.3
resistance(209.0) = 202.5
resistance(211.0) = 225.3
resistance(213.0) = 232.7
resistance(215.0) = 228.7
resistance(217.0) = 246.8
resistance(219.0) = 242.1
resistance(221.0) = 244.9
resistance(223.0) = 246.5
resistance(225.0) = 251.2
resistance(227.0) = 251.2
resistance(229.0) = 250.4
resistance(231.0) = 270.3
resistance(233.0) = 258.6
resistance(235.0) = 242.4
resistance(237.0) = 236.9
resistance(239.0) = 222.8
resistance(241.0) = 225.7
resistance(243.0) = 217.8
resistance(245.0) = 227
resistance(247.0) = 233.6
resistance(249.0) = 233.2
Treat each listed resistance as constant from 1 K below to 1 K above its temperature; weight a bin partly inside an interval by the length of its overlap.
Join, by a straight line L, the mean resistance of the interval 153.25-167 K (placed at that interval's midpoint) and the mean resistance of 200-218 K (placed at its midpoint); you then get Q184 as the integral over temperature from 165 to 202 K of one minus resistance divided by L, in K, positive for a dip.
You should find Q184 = 3.46 K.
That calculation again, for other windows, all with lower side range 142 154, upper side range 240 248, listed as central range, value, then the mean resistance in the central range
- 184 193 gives 1.81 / 193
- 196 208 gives 2.32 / 192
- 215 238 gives -1.75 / 248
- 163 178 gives 1.78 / 217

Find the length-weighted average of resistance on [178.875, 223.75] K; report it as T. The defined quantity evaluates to 209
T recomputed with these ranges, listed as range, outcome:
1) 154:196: 214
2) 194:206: 191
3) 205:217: 218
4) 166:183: 214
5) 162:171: 224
